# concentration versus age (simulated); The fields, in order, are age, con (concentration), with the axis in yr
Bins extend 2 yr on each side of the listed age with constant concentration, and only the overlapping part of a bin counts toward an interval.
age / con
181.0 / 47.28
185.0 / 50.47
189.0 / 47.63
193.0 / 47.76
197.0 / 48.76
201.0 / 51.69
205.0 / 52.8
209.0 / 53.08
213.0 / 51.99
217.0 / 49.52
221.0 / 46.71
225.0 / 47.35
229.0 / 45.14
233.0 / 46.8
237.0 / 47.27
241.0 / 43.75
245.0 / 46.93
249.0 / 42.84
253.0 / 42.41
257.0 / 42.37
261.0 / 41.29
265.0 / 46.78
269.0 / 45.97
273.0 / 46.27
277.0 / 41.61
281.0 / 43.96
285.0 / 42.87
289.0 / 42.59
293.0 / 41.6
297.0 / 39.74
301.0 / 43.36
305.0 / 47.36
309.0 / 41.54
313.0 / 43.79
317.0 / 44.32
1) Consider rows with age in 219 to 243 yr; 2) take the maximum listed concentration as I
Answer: 47.35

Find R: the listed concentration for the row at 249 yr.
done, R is 42.84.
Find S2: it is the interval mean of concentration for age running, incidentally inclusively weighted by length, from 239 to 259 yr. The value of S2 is 43.7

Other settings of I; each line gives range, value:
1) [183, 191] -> 50.47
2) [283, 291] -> 42.87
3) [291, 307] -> 47.36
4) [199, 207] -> 52.8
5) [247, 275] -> 46.78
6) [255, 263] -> 42.37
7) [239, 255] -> 46.93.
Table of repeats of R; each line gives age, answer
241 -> 43.75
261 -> 41.29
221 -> 46.71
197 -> 48.76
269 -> 45.97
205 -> 52.8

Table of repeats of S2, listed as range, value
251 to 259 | 42.4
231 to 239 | 47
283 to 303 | 42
